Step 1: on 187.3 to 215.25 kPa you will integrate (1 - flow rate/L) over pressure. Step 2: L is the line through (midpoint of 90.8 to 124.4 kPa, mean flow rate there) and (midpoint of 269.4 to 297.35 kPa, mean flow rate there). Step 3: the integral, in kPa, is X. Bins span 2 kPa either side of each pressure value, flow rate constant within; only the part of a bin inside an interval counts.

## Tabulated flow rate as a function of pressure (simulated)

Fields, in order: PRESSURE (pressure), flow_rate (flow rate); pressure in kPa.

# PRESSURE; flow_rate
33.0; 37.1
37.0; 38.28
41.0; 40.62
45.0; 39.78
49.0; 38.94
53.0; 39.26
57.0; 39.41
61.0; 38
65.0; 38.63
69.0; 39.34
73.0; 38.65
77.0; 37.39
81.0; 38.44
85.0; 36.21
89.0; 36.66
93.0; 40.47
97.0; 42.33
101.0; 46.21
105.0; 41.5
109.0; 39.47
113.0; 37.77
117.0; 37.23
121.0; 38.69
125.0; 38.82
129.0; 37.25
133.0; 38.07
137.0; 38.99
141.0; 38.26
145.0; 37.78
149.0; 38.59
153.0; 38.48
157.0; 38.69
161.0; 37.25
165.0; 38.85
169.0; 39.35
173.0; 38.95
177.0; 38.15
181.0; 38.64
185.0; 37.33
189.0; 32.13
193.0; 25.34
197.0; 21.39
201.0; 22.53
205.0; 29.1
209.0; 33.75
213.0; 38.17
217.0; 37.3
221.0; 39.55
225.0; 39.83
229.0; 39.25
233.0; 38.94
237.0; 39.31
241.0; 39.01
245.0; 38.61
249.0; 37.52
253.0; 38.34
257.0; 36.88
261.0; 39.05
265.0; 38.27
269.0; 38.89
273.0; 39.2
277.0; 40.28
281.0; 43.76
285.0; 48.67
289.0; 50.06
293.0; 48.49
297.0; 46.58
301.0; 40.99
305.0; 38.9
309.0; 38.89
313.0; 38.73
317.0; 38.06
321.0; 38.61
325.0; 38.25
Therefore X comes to 9.0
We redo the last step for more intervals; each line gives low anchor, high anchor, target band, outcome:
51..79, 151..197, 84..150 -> -3.1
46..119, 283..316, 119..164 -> 2.4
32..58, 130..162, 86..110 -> -1.4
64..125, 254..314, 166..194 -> 2.9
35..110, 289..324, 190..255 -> 9.6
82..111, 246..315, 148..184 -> 1.9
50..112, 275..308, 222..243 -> 1.9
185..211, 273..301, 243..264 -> 0.4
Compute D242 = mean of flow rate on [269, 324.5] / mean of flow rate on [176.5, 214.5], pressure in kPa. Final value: 1.3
